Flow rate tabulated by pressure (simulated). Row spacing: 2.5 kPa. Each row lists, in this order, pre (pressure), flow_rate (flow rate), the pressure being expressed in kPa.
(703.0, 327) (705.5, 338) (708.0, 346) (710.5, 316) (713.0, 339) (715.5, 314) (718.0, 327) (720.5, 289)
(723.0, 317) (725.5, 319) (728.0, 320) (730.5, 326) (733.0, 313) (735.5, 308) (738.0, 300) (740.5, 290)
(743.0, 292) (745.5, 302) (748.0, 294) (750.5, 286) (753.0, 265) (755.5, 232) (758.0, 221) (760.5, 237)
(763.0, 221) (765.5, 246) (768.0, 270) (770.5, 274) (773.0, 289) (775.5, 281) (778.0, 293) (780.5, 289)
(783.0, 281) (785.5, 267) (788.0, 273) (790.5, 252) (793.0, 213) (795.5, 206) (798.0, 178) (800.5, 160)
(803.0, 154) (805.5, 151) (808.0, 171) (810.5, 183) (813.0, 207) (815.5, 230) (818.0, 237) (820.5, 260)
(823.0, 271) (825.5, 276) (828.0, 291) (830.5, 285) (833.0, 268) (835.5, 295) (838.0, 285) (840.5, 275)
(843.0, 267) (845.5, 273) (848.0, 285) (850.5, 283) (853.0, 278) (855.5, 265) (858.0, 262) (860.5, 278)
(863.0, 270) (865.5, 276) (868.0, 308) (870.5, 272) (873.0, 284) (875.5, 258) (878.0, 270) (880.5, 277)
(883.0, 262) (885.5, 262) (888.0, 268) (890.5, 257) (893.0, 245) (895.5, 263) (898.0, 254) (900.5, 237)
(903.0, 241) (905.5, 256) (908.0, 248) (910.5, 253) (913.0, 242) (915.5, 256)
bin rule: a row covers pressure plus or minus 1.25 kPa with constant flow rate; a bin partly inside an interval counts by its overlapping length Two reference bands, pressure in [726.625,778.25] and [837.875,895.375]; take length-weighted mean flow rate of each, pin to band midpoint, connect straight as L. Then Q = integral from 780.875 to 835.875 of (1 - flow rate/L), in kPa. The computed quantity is 8.6 kPa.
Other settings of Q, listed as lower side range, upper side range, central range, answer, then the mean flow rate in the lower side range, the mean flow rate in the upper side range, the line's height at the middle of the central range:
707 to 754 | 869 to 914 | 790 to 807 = 6.1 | 309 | 259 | 288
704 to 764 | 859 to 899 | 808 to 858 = 2.9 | 297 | 269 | 278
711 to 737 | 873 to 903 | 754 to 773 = 3.6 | 317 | 260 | 303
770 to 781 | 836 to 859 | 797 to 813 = 6.4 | 286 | 276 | 282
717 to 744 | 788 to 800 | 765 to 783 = -2.6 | 309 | 215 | 245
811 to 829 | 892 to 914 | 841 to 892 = -4.8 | 250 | 249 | 249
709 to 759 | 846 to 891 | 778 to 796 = 1.9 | 299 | 273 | 289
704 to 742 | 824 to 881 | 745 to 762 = 2.7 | 317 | 277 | 308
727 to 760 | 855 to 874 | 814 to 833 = 1.1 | 287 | 277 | 281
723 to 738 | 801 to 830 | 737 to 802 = 3.6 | 316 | 221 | 272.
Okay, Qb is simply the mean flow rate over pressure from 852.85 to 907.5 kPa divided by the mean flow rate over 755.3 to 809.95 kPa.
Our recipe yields 1.13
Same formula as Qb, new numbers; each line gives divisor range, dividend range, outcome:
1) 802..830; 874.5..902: 1.16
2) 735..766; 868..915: 0.97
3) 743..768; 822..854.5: 1.08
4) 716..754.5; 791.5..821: 0.64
